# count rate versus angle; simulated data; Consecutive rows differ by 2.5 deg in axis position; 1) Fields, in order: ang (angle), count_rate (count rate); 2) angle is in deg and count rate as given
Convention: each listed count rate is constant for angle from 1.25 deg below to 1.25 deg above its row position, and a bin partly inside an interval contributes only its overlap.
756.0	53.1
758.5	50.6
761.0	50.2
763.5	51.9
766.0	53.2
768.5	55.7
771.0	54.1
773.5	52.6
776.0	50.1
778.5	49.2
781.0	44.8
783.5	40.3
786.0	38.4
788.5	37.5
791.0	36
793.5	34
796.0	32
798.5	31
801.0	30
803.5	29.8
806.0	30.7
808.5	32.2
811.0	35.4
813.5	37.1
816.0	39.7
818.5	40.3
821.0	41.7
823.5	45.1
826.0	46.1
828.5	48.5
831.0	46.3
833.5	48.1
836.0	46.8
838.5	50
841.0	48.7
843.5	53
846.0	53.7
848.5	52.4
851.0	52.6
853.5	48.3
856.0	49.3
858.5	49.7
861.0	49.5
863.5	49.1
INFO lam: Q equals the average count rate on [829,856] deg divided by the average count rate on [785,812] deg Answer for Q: 1.5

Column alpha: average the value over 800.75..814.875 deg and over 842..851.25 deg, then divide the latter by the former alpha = 1.6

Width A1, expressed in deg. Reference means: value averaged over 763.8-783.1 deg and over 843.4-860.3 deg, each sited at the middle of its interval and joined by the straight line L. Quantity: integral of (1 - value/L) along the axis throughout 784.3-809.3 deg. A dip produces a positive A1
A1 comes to 8.67 deg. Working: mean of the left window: 50.9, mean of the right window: 51.1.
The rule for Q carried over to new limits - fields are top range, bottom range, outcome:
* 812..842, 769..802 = 1.09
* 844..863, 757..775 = 0.97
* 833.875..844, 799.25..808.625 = 1.61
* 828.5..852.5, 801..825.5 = 1.36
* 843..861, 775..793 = 1.22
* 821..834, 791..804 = 1.45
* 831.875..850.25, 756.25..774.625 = 0.96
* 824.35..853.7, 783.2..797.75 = 1.38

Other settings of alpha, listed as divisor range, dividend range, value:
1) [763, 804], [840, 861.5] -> 1.20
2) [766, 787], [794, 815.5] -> 0.67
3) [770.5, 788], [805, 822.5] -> 0.80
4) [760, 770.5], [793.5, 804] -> 0.59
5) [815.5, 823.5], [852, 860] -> 1.19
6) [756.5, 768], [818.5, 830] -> 0.86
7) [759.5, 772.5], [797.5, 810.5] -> 0.59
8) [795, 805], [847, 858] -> 1.65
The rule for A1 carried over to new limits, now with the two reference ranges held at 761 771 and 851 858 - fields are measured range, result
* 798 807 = 3.73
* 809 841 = 4.46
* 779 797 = 4.89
